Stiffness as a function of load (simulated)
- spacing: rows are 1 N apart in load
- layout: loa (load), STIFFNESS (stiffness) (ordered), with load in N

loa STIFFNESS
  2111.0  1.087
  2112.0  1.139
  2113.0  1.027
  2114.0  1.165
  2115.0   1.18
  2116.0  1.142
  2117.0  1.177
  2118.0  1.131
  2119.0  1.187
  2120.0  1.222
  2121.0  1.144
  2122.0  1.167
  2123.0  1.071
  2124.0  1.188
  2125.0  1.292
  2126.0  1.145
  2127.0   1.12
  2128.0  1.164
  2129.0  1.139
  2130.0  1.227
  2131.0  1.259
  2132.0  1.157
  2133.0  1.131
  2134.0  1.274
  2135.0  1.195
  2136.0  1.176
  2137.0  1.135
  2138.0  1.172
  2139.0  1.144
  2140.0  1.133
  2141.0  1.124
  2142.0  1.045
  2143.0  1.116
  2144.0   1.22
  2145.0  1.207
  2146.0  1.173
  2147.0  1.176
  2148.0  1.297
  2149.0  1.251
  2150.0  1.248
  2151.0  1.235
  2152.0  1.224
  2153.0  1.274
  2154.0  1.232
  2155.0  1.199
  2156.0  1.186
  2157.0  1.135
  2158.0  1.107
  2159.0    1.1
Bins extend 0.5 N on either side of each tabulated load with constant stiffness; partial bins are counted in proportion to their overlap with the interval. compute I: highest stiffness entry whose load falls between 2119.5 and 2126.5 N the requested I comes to 1.292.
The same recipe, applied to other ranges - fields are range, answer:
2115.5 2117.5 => 1.177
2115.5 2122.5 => 1.222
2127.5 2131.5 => 1.259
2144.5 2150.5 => 1.297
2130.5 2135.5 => 1.274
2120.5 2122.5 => 1.167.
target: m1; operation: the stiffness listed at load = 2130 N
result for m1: 1.227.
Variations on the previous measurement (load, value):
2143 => 1.116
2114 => 1.165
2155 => 1.199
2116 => 1.142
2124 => 1.188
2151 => 1.235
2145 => 1.207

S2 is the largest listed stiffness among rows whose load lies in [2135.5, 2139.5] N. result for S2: 1.176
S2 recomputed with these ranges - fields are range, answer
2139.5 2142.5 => 1.133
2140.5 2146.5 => 1.22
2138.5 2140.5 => 1.144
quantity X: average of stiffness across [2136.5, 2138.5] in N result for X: 1.15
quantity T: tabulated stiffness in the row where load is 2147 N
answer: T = 1.176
